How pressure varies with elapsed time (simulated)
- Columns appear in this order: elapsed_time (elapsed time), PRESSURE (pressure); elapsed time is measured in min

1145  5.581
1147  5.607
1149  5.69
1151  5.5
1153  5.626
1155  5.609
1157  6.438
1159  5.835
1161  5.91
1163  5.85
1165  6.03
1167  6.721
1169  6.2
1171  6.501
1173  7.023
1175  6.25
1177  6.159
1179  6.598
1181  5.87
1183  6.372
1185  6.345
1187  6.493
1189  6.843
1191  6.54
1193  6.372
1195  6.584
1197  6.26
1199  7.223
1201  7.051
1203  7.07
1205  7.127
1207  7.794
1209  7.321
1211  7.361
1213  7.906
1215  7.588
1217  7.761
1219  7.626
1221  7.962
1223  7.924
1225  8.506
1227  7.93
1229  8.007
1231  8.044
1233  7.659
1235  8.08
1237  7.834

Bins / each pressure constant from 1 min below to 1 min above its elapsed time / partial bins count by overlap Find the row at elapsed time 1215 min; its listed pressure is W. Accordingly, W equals 7.588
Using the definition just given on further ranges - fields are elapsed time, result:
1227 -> 7.93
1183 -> 6.372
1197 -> 6.26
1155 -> 5.609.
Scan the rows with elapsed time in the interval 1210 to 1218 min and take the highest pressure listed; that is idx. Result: 7.906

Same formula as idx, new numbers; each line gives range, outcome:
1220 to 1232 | 8.506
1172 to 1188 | 7.023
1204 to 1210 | 7.794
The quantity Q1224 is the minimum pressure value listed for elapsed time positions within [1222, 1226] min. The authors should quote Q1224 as 7.924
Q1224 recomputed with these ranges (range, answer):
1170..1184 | 5.87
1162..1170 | 5.85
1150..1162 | 5.5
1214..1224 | 7.588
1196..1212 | 6.26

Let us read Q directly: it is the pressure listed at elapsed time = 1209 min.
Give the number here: 7.321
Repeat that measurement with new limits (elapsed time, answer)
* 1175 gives 6.25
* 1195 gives 6.584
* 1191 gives 6.54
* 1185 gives 6.345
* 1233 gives 7.659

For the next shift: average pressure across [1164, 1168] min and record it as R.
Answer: 6.38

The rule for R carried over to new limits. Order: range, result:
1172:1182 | 6.38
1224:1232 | 8.12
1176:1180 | 6.38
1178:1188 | 6.34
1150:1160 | 5.8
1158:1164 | 5.86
